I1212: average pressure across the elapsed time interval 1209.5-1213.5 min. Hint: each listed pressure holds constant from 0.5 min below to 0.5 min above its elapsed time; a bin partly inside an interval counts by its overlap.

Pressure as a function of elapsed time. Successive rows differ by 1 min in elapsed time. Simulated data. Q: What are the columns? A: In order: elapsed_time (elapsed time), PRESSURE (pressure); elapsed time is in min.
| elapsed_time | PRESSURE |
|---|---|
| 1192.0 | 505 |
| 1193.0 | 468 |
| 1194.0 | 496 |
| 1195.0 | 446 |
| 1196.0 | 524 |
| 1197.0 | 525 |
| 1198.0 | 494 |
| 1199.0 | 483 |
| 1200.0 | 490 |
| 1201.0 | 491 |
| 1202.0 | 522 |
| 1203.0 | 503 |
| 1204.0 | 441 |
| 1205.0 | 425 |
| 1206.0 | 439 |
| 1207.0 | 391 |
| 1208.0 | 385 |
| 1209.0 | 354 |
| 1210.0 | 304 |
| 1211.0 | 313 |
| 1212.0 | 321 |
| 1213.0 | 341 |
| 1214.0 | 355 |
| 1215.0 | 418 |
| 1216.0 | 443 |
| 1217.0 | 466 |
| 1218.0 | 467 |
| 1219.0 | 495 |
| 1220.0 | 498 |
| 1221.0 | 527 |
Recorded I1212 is 320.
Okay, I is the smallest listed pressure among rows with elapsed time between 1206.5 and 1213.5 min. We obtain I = 304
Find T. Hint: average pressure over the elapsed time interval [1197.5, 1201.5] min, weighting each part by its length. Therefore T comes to 490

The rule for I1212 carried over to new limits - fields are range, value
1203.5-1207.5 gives 424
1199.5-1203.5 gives 502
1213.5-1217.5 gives 420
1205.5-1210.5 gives 375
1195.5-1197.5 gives 524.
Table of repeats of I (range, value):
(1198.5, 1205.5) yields 425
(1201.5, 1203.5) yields 503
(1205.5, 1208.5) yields 385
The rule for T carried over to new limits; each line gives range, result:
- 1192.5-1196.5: 484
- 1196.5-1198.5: 510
